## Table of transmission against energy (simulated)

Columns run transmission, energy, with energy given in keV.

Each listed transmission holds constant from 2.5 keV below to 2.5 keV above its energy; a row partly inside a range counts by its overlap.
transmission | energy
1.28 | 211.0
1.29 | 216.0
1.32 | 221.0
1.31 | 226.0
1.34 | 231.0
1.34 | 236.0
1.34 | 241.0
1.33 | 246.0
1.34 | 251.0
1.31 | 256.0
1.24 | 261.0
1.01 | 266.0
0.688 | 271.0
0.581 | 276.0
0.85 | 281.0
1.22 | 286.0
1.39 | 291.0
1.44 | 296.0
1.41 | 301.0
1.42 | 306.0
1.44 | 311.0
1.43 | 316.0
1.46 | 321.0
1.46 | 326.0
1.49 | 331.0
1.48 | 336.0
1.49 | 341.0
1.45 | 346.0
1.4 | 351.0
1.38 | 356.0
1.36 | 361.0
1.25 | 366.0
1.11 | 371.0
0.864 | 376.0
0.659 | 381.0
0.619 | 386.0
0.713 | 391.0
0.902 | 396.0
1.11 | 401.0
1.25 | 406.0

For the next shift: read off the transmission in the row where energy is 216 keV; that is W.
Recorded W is 1.29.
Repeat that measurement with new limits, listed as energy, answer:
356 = 1.38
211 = 1.28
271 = 0.688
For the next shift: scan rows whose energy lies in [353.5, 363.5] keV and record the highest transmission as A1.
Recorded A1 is 1.38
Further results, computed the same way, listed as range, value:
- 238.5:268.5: 1.34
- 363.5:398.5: 1.25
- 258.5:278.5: 1.24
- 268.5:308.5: 1.44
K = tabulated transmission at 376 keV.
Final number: 0.864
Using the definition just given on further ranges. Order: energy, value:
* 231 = 1.34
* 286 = 1.22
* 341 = 1.49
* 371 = 1.11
